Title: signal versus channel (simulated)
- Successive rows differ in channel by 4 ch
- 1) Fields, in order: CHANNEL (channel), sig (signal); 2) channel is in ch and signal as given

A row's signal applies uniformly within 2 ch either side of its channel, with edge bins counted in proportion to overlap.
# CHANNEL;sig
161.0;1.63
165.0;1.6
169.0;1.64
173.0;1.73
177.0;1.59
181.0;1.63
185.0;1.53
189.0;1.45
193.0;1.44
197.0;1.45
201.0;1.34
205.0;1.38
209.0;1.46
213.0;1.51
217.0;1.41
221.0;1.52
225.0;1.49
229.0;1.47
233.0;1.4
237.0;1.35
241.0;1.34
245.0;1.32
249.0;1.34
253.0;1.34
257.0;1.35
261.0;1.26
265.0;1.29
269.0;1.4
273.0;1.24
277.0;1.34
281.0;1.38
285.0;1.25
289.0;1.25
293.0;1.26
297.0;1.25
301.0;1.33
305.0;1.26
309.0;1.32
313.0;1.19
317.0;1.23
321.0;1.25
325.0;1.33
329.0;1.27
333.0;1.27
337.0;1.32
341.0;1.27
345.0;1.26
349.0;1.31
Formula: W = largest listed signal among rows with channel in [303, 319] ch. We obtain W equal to 1.32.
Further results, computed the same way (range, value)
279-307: 1.38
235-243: 1.35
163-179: 1.73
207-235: 1.52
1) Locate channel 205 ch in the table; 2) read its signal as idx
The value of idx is 1.38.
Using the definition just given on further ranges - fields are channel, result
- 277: 1.34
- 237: 1.35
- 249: 1.34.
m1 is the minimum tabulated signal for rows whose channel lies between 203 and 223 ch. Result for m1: 1.38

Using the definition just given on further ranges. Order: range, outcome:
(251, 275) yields 1.24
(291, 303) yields 1.25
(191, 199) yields 1.44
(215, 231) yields 1.41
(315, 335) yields 1.23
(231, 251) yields 1.32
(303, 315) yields 1.19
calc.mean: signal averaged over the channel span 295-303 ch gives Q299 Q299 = 1.29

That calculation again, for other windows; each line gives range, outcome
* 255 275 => 1.31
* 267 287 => 1.32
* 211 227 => 1.48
